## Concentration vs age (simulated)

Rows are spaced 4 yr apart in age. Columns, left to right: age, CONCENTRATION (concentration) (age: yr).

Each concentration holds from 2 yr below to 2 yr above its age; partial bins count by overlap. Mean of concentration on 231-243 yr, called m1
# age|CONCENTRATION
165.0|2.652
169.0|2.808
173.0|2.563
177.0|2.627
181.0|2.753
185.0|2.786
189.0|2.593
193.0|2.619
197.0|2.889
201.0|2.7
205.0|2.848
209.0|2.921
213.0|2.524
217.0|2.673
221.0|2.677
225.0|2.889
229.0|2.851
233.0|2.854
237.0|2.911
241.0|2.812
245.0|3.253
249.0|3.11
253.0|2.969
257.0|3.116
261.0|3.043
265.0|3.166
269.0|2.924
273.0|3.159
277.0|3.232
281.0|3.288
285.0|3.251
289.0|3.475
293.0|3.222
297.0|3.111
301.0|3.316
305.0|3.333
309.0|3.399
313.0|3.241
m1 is 2.86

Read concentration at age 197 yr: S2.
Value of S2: 2.889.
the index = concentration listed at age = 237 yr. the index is 2.911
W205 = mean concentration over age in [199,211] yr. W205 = 2.82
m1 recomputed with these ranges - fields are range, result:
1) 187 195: 2.61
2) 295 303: 3.21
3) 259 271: 3.04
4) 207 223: 2.7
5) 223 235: 2.86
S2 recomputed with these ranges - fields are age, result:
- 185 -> 2.786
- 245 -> 3.253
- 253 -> 2.969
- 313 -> 3.241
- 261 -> 3.043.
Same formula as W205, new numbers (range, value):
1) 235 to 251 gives 3.02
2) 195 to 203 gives 2.79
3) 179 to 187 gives 2.77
